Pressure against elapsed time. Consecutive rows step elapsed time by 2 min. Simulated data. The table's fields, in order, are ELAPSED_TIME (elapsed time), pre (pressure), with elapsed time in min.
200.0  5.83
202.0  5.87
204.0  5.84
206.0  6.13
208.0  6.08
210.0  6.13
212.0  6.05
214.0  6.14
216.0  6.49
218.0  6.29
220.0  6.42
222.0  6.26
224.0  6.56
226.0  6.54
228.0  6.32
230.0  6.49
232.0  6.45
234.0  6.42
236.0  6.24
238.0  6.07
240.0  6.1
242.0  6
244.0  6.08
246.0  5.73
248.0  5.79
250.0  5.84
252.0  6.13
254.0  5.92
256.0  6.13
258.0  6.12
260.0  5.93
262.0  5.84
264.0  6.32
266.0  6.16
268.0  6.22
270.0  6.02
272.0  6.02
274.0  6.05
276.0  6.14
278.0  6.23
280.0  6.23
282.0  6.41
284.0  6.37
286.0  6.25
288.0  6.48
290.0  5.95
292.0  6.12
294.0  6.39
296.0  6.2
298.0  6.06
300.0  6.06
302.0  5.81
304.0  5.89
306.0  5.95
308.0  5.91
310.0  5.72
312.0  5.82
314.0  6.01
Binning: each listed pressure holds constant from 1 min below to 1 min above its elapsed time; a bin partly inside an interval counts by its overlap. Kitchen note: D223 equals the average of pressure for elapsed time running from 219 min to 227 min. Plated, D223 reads 6.45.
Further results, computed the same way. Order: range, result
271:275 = 6.04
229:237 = 6.4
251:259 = 6.08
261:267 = 6.11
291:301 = 6.17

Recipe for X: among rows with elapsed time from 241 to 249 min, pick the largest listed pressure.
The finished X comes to 6.08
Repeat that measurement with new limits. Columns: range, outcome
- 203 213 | 6.13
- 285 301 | 6.48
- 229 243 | 6.49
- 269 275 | 6.05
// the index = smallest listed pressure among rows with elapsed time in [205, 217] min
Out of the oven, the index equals 6.05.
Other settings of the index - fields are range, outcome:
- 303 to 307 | 5.89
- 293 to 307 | 5.81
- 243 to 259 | 5.73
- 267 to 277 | 6.02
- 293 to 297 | 6.2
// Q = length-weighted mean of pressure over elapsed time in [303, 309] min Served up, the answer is 5.92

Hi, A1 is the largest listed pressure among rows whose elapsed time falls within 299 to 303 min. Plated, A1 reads 6.06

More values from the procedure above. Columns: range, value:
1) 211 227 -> 6.56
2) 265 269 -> 6.22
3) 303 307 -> 5.95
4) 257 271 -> 6.32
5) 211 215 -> 6.14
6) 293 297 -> 6.39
